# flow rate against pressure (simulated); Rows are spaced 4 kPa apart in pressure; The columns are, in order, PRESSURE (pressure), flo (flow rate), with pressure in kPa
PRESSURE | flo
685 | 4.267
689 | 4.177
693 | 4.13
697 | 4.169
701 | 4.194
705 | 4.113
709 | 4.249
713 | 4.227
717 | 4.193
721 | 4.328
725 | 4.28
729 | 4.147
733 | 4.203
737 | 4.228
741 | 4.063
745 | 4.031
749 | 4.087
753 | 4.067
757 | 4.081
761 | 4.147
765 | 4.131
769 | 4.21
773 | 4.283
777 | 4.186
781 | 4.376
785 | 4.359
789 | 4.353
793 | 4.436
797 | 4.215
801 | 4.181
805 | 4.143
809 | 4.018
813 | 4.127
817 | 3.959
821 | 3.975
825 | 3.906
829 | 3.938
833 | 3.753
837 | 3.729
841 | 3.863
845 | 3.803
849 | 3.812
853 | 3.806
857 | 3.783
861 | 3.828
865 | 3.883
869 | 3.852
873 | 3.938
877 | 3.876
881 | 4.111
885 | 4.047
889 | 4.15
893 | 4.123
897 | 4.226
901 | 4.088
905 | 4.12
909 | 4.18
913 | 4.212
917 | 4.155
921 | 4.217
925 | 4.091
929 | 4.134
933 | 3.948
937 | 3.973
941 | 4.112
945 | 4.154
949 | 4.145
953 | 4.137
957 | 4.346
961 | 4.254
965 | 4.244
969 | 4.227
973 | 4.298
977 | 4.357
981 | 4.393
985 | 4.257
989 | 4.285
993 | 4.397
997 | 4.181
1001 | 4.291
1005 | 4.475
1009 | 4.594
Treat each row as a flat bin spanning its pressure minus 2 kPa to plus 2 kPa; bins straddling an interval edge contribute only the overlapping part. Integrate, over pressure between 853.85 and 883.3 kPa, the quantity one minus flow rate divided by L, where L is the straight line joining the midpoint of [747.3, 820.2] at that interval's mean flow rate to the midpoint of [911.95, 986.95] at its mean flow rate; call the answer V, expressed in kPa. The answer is 2.1 kPa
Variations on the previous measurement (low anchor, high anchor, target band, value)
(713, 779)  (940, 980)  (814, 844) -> 2.24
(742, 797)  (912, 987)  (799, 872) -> 5.10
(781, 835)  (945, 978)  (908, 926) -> 0.13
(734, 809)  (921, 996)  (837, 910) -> 4.16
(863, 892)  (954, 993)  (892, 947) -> -0.05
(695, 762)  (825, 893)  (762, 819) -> -2.47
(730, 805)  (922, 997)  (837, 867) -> 2.74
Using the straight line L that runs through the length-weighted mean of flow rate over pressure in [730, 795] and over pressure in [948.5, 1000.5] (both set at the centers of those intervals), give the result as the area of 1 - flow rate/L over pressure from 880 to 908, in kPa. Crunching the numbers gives 0.80 kPa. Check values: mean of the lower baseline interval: 4.2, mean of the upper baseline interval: 4.28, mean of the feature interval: 4.13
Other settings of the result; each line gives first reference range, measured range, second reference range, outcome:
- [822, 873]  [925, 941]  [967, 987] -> 0.4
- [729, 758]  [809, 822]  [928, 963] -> 0.3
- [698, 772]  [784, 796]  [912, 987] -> -0.6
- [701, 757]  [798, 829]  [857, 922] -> 0.5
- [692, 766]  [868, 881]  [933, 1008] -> 0.9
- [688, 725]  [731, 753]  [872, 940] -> 0.3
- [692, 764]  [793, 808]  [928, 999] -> -0.1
